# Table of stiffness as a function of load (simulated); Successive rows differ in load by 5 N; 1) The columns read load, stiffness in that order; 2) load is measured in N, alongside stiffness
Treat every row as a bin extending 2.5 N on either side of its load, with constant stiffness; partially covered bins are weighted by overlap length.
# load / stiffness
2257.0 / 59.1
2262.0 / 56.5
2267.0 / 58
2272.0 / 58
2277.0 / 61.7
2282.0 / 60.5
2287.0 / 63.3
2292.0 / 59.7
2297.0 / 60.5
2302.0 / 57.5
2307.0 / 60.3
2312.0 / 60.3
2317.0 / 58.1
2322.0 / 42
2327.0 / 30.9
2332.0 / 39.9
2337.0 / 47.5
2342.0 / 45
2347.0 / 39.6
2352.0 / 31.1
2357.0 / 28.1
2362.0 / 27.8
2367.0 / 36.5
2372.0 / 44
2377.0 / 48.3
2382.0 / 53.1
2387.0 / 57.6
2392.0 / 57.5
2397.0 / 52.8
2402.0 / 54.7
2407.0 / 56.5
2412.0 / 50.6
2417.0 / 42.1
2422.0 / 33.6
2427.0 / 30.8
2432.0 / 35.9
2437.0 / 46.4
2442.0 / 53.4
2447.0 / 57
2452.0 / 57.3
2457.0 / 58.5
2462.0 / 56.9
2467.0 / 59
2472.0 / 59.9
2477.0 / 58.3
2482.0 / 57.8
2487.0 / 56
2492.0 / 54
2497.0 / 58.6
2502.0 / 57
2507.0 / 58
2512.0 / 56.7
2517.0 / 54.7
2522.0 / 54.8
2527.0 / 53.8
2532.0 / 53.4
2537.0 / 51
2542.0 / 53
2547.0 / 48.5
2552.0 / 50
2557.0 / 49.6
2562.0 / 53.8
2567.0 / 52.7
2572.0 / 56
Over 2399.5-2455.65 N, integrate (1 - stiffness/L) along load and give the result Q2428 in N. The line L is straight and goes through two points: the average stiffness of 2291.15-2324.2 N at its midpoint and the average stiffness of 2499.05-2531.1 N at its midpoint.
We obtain 8.9 N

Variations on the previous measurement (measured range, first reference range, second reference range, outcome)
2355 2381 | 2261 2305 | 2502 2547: 8.9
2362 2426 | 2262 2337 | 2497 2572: 7.8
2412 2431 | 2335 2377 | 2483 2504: 3.7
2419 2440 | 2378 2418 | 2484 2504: 6.6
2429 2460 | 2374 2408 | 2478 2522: 2.3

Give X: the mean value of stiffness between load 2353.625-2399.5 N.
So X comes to 44.8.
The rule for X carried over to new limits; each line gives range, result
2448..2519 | 57.3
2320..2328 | 37.1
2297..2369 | 43.8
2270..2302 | 60.4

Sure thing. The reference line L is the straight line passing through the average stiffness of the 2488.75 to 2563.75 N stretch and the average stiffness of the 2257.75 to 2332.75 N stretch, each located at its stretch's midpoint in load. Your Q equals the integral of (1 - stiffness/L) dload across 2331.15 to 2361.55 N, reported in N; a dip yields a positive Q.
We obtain 9.62 N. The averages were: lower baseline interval 55.6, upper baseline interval 53.8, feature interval 37.7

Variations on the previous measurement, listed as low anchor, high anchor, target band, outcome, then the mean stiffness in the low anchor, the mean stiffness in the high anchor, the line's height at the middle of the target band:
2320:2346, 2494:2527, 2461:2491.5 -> -2.51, 41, 56.4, 53.4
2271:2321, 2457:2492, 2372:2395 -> 2.21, 59.5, 57.7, 58.6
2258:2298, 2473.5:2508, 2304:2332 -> 4.60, 59.7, 57.1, 59.2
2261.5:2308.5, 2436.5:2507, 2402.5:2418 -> 1.78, 59.7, 56.8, 57.7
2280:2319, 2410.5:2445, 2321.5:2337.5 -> 4.83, 60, 41.8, 55.8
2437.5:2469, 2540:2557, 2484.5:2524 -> -2.35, 56.3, 50.3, 53.1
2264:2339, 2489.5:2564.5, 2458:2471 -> -1.02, 54.6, 53.8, 54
